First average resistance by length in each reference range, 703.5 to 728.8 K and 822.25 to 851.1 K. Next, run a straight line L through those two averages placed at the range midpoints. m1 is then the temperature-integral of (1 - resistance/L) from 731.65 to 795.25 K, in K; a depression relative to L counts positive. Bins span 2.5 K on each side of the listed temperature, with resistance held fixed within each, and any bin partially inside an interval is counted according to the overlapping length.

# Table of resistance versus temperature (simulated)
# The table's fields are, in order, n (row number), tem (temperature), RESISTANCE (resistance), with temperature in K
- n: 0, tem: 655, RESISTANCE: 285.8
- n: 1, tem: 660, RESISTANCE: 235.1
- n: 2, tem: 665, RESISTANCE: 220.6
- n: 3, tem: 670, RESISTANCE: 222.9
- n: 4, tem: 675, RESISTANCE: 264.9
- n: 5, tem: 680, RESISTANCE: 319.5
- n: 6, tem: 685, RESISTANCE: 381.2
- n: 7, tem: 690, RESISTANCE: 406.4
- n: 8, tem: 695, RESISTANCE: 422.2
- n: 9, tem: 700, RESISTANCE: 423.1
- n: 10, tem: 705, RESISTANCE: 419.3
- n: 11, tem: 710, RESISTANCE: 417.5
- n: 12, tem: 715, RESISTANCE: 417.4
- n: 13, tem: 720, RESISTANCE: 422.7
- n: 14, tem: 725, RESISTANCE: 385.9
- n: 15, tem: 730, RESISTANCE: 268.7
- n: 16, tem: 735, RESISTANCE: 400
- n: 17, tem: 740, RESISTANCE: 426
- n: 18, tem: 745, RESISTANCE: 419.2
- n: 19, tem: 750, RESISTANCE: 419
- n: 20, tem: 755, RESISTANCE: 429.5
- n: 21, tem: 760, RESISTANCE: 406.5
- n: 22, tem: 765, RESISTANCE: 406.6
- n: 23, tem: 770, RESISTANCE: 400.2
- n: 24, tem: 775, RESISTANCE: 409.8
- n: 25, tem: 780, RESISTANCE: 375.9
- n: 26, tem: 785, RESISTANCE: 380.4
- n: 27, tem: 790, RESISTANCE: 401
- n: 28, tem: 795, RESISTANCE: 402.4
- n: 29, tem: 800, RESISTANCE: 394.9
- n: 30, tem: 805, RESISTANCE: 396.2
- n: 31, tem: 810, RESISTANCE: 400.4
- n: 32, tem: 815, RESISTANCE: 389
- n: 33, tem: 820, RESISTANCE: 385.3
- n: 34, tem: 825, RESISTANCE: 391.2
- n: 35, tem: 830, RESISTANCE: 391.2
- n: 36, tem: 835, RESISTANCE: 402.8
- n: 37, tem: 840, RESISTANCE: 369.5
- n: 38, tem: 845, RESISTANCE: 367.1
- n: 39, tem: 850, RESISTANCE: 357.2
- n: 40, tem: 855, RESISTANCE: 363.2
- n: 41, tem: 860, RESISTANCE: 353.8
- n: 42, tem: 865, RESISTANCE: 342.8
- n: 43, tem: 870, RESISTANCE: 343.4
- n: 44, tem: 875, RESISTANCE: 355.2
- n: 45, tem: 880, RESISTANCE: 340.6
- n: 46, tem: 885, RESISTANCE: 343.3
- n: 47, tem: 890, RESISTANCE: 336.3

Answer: -1.39 K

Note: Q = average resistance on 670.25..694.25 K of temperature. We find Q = 338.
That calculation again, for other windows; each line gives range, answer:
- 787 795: 400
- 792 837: 395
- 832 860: 371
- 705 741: 392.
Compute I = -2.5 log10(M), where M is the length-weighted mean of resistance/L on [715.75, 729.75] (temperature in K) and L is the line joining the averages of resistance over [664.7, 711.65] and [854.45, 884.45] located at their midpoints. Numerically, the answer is -0.09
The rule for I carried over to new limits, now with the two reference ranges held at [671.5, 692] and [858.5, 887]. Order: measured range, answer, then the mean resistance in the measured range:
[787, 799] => -0.17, 400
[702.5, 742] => -0.17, 394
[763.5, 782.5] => -0.17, 398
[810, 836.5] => -0.14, 392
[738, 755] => -0.24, 422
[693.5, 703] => -0.25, 423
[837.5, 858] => -0.06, 364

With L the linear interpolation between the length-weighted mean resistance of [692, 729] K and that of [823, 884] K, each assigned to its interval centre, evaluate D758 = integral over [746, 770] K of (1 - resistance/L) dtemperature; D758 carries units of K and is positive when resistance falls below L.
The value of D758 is -1.20 K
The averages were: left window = 409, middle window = 414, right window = 364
